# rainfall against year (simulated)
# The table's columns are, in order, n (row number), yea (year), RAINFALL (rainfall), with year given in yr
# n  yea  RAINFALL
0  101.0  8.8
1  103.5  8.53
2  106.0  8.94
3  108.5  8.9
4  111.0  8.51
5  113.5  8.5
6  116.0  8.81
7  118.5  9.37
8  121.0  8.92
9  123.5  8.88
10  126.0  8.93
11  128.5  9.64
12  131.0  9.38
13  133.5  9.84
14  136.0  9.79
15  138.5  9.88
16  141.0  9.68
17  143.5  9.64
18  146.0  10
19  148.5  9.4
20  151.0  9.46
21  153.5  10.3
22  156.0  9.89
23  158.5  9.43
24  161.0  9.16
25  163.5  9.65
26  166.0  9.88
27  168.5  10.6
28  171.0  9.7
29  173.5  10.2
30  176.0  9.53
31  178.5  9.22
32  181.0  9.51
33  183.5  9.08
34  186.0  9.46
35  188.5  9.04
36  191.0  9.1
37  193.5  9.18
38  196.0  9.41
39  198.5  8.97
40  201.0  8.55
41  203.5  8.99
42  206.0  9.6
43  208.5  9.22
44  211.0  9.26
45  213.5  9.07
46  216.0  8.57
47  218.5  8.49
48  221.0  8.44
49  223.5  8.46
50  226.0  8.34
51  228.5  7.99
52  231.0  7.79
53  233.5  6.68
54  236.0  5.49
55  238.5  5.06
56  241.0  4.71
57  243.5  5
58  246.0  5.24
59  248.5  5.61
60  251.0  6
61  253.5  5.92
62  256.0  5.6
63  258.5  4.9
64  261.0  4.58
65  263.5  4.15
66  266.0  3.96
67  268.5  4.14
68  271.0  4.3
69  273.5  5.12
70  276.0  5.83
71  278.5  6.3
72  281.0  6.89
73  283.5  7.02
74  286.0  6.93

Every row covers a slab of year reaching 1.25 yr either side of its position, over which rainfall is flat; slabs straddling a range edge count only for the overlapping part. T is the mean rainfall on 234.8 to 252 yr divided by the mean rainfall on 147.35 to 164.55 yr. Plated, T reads 0.55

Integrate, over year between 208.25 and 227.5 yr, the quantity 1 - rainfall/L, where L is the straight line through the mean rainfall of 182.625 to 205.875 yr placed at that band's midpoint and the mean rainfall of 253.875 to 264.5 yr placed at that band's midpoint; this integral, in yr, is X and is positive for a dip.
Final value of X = -2.8 yr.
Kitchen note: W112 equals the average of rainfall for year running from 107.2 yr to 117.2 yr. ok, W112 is 8.68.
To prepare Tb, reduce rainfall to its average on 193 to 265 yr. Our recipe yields 7.18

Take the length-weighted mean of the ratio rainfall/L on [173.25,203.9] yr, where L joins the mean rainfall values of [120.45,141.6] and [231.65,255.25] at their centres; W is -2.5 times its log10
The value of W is -0.230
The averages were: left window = 9.45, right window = 5.58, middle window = 9.23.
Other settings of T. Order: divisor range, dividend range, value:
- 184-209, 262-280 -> 0.53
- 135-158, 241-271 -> 0.51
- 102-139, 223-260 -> 0.67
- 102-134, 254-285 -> 0.59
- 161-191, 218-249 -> 0.70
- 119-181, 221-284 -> 0.61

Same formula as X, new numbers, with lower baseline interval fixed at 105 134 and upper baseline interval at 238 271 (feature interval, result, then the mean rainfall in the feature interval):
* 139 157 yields -3.5 yr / 9.77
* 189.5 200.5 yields -3.9 yr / 9.12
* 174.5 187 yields -3.8 yr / 9.37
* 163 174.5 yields -3.8 yr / 10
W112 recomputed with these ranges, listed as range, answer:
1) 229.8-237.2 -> 6.65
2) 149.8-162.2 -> 9.65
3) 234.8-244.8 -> 5.06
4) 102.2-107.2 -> 8.73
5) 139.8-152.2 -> 9.64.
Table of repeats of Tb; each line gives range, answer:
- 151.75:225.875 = 9.3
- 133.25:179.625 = 9.75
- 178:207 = 9.17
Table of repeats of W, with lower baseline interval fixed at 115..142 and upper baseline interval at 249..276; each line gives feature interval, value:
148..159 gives -0.14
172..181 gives -0.23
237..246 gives 0.13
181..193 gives -0.23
